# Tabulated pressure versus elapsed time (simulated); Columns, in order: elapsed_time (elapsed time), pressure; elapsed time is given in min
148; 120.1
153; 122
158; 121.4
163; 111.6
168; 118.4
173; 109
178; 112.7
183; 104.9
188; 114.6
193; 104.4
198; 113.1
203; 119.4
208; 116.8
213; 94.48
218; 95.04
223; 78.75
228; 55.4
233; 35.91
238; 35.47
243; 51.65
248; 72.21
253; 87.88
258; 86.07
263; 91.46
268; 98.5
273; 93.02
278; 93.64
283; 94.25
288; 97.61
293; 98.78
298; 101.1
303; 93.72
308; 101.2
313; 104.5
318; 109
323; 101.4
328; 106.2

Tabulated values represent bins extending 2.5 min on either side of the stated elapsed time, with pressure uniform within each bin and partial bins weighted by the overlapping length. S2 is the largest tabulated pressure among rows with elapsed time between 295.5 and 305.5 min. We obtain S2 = 101.1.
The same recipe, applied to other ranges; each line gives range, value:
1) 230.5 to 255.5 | 87.88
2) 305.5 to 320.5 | 109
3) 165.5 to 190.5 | 118.4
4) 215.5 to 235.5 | 95.04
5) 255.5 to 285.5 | 98.5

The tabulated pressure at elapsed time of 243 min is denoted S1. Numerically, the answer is 51.65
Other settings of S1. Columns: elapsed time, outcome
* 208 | 116.8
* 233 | 35.91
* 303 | 93.72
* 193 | 104.4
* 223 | 78.75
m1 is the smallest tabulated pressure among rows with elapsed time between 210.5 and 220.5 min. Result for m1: 94.48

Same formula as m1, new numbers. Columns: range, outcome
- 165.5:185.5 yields 104.9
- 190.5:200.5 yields 104.4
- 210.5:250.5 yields 35.47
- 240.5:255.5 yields 51.65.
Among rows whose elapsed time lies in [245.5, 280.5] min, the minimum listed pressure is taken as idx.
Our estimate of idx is 72.21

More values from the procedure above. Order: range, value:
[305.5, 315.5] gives 101.2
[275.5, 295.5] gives 93.64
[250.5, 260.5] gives 86.07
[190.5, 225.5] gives 78.75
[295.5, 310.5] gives 93.72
